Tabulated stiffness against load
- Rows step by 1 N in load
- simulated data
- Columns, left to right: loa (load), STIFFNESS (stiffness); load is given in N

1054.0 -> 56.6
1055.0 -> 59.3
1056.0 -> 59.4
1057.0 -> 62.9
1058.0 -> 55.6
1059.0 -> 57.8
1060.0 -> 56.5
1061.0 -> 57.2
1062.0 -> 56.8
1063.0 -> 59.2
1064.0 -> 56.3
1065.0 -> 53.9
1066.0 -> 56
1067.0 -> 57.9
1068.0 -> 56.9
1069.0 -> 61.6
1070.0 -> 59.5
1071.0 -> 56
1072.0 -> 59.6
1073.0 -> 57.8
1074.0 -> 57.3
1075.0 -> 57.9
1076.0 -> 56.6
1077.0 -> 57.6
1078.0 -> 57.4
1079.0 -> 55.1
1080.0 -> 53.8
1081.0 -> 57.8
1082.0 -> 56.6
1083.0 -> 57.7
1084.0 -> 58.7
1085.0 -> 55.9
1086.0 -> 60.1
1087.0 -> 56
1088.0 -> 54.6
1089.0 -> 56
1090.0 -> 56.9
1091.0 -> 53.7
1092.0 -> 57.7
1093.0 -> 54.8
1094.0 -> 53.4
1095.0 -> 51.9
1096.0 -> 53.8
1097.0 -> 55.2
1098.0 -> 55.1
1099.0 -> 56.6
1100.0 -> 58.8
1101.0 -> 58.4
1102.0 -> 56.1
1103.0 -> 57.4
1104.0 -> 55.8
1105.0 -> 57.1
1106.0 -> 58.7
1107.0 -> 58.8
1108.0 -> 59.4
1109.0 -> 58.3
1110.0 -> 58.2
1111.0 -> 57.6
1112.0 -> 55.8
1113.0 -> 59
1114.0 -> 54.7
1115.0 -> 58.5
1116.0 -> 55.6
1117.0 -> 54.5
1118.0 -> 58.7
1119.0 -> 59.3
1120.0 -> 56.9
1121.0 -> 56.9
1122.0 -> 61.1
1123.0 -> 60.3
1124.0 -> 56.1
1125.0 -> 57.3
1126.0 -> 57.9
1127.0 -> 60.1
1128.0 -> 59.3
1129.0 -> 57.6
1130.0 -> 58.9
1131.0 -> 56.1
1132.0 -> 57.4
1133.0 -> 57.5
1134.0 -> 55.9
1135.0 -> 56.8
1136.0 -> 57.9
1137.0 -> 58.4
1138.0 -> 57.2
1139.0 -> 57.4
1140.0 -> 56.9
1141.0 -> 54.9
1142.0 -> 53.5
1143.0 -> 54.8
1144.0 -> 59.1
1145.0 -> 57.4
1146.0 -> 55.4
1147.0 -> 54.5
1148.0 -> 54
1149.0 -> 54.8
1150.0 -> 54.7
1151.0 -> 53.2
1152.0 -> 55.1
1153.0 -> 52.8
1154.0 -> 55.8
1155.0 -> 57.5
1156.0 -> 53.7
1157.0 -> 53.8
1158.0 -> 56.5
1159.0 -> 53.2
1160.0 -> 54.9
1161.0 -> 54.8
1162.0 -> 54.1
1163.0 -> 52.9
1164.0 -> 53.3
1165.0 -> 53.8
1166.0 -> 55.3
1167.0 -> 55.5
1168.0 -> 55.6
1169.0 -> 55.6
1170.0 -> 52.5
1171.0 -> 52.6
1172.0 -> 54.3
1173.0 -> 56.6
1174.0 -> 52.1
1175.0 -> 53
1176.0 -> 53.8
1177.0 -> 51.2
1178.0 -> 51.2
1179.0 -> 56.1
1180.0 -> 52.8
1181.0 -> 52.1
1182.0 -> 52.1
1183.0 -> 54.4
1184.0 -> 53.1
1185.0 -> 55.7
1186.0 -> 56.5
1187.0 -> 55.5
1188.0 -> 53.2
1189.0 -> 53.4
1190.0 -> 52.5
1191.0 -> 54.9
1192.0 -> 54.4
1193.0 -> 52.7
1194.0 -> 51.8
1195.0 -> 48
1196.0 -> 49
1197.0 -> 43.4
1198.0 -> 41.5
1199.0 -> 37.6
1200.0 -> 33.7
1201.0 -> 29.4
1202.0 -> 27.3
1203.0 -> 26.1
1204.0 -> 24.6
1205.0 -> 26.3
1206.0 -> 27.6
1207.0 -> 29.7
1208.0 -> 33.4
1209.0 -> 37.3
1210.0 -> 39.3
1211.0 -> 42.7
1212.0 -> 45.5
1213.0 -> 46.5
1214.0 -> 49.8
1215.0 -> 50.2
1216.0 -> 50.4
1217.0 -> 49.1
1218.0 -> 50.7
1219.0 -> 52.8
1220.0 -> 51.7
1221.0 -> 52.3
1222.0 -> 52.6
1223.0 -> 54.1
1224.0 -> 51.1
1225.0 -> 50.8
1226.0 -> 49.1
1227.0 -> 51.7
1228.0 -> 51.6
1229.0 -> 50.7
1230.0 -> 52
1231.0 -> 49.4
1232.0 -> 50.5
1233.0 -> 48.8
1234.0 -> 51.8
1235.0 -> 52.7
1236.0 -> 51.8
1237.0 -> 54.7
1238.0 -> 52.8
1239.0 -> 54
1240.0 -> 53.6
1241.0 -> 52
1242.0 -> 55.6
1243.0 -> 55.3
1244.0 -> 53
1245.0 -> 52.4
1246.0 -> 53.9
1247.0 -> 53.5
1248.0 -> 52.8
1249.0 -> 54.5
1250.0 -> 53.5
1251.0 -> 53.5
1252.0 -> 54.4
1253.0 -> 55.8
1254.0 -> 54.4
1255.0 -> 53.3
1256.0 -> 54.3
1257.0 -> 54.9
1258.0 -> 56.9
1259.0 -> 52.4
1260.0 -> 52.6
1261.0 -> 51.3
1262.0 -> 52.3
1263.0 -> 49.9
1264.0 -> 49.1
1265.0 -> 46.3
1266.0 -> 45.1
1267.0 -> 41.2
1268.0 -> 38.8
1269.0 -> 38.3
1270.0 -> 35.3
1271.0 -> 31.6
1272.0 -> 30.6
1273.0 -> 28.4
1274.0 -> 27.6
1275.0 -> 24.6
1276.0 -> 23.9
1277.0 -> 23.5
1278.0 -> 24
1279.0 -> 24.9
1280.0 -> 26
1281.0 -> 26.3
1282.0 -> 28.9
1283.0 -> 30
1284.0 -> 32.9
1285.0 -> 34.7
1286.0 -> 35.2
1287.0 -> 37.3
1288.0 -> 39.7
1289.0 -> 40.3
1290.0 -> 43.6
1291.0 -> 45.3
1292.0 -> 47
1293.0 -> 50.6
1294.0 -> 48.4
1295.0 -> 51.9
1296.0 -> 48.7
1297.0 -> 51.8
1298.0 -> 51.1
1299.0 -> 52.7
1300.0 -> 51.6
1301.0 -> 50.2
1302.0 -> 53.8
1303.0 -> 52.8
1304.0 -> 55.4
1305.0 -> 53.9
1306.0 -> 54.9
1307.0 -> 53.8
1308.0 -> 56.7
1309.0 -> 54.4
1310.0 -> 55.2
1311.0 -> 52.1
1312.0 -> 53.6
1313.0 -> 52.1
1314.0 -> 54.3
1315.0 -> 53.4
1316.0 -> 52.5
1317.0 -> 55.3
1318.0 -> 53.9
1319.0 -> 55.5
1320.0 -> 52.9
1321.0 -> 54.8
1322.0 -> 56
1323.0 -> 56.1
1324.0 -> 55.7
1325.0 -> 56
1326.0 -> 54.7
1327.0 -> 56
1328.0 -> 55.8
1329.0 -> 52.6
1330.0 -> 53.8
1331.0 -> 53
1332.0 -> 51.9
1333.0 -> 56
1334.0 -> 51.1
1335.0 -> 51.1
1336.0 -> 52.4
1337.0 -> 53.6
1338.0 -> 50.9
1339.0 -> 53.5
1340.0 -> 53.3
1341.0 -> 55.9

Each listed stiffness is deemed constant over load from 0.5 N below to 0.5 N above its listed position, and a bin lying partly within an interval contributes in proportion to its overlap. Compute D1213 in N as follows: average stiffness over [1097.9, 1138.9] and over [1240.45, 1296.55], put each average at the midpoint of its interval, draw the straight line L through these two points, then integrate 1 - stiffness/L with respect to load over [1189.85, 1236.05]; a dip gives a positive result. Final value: 3.2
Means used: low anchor 57.6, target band 45.2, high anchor 43.5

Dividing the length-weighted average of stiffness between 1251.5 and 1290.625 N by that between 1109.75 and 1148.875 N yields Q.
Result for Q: 0.70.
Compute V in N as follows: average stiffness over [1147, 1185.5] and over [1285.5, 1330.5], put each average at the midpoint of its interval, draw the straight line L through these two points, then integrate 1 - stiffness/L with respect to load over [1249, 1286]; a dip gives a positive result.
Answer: 8.2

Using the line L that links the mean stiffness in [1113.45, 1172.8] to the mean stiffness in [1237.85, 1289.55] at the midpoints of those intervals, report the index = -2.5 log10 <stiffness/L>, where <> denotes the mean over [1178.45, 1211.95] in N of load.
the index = 0.149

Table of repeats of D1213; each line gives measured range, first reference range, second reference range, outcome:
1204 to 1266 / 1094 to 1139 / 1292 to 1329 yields 5.9 N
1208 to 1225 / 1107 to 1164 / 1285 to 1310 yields 1.5 N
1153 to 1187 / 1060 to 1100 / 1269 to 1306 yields -3.4 N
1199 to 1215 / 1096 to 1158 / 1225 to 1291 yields 4.6 N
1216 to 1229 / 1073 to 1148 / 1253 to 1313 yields -0.8 N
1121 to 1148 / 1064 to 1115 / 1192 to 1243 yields -2.1 N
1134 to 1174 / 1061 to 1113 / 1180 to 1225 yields -3.7 N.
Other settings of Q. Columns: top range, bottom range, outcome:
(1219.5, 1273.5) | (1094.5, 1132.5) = 0.87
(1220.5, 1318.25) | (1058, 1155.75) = 0.83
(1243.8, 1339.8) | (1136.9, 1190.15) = 0.87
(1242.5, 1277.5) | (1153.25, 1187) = 0.85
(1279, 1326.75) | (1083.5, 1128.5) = 0.85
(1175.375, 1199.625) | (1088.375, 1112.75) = 0.91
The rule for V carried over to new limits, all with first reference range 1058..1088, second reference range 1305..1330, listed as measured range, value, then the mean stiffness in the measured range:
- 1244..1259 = 0.3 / 54.1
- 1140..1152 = 0.3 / 55.2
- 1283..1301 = 3.3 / 44.6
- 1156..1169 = 0.4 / 54.5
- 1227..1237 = 0.8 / 51.2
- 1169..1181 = 0.6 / 53.3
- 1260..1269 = 1.4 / 46.6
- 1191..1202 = 2.4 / 43.9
